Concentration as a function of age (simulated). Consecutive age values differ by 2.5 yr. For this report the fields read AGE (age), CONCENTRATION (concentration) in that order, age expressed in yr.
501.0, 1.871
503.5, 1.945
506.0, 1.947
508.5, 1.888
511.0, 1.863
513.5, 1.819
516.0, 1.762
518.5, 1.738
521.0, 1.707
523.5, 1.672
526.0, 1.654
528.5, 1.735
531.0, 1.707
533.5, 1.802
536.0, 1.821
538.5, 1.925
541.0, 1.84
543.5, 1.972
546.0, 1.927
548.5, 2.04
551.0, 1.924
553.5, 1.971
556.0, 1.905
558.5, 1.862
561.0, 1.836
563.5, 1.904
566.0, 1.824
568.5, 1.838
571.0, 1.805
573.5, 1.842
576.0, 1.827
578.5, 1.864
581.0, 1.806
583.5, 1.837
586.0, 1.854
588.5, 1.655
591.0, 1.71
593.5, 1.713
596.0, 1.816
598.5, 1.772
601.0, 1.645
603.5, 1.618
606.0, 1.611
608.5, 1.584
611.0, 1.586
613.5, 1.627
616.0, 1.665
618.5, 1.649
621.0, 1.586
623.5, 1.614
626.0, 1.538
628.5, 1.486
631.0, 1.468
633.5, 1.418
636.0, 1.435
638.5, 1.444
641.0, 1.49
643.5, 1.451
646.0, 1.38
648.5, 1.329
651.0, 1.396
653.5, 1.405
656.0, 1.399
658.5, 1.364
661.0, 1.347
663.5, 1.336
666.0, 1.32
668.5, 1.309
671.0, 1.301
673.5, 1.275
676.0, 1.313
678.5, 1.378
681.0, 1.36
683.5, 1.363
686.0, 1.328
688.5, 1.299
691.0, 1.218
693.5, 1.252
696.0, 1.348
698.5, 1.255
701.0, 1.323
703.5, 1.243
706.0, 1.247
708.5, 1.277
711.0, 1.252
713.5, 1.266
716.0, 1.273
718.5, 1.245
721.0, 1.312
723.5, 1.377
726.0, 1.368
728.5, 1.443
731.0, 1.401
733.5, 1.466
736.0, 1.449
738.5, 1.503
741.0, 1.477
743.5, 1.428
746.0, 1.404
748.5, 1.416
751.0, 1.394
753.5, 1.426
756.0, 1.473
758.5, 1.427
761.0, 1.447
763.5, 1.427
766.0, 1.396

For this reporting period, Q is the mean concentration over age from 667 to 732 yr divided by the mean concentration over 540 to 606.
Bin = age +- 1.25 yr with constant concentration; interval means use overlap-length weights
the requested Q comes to 0.72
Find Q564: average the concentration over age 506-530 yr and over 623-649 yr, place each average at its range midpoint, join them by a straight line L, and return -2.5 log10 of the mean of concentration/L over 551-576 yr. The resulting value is -0.134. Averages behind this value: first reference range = 1.77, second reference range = 1.46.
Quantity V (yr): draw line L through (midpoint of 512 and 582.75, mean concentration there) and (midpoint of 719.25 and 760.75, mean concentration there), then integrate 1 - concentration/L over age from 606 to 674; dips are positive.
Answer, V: 7.5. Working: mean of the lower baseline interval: 1.83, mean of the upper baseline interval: 1.42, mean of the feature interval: 1.46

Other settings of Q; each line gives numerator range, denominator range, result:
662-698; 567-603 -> 0.74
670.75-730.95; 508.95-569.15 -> 0.71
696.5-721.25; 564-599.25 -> 0.71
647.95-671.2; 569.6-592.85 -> 0.75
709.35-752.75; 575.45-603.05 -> 0.78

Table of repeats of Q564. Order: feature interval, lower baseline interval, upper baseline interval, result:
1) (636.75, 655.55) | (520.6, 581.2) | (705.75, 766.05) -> 0.14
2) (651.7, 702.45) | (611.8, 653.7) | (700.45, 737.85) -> 0.07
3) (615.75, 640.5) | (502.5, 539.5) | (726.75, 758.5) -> 0.07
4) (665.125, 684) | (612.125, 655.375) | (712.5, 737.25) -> 0.08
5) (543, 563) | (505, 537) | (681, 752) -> -0.13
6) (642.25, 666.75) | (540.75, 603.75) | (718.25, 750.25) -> 0.18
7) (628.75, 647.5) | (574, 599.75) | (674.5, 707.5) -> 0.08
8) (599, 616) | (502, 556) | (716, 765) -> 0.04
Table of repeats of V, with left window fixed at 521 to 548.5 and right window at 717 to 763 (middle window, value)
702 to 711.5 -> 1.42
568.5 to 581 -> -0.71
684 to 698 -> 2.02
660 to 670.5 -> 1.57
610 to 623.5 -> 0.25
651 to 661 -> 1.22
